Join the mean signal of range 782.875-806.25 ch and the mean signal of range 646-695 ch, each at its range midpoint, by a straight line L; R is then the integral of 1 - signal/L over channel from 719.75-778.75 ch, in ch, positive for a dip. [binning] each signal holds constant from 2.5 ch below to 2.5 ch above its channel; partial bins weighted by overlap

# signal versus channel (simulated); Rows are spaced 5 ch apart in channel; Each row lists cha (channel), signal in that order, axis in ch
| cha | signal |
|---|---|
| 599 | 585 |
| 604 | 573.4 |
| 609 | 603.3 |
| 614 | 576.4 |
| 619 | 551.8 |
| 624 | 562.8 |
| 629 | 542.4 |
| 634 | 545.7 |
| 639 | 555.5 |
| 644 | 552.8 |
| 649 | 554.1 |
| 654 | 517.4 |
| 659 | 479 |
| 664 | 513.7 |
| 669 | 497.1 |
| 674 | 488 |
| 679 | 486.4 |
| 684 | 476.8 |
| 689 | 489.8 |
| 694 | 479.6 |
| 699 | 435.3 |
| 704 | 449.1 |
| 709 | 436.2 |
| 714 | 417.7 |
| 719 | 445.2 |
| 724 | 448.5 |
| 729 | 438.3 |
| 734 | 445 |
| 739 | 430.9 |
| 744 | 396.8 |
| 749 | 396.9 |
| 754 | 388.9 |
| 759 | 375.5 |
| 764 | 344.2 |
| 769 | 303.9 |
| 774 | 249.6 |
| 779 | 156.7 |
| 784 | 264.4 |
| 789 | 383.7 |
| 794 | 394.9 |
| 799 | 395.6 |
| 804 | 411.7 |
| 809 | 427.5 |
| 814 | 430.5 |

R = 6.5 ch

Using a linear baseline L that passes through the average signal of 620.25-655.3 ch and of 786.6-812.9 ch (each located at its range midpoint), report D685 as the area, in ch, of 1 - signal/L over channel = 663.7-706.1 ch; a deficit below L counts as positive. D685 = 2.4 ch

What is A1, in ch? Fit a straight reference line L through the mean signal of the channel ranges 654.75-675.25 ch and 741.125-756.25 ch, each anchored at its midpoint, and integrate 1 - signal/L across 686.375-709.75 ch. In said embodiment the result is -0.2 ch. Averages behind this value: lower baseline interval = 497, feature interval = 460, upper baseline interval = 395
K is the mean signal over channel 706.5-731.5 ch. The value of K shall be 437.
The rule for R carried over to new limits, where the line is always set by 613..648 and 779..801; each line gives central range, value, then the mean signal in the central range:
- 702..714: 0.29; 437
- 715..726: -0.30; 443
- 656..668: 0.32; 497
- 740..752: -0.14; 401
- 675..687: 0.06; 483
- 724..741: -1.03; 440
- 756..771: 1.15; 344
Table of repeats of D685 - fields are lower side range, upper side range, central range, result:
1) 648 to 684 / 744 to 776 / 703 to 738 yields -2.3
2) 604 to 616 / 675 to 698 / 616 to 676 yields 0.7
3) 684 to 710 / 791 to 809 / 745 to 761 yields 1.6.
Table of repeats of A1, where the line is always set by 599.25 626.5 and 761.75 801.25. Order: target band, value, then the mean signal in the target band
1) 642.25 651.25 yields -0.55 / 553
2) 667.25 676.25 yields -0.18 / 492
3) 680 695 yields -0.82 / 483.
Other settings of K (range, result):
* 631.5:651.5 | 552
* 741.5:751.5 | 397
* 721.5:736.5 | 444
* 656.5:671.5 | 497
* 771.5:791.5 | 264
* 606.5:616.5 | 590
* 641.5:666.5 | 523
